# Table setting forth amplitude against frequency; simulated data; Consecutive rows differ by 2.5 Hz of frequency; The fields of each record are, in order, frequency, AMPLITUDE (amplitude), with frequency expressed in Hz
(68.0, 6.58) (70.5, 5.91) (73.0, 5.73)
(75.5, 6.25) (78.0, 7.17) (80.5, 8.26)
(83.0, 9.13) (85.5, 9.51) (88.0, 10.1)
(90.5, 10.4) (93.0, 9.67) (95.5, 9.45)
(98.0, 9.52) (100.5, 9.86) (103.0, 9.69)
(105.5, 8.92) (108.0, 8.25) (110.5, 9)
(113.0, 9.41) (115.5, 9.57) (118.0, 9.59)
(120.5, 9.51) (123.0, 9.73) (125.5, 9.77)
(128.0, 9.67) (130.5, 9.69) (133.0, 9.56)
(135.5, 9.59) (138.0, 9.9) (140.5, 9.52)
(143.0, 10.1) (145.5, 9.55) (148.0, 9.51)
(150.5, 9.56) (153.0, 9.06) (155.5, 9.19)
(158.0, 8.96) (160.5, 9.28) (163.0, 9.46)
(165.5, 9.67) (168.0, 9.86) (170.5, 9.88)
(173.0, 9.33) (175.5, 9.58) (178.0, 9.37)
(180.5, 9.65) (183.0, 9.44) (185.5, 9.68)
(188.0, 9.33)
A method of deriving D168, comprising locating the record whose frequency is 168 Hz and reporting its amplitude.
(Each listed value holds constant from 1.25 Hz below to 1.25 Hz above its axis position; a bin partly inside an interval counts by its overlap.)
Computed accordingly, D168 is 9.86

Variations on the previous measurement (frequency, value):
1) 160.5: 9.28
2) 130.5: 9.69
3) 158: 8.96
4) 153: 9.06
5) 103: 9.69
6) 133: 9.56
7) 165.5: 9.67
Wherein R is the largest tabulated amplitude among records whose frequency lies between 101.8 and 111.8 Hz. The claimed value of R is 9.69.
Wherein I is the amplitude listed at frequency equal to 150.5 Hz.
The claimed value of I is 9.56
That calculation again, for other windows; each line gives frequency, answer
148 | 9.51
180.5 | 9.65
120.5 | 9.51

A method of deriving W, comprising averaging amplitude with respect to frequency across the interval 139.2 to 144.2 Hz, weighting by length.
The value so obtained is 9.81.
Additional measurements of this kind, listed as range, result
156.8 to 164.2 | 9.23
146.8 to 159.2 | 9.26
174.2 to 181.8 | 9.53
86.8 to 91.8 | 10.2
